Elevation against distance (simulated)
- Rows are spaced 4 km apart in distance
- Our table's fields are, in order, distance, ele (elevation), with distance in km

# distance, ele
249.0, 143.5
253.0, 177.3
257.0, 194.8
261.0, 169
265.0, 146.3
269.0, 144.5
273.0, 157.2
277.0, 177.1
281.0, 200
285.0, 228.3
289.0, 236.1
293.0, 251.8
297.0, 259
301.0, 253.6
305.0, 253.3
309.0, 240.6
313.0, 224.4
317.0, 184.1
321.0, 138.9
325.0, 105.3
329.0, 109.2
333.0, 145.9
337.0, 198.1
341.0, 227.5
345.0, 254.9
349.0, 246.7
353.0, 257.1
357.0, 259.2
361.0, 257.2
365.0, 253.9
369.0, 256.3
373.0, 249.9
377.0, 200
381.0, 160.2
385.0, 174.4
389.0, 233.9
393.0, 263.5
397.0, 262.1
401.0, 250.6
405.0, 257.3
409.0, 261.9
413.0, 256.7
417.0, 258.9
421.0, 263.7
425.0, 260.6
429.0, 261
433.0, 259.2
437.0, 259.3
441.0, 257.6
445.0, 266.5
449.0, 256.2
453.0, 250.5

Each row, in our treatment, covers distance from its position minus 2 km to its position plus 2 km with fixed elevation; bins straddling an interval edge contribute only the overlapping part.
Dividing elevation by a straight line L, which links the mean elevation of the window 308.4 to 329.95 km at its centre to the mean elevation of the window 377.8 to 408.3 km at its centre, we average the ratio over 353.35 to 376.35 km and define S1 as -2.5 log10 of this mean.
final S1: -0.23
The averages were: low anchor 165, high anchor 229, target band 252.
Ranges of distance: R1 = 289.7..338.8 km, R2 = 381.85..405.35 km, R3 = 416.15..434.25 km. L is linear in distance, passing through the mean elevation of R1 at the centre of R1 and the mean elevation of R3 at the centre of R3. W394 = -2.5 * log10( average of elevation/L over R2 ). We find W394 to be 0.04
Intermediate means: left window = 198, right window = 261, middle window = 235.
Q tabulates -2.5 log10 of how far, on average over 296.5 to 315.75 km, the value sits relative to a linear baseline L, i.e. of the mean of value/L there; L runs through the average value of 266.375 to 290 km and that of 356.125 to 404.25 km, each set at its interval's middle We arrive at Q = -0.21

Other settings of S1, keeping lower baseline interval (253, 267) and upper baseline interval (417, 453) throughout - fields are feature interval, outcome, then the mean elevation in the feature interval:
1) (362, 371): -0.14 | 255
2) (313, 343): 0.25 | 163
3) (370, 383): 0.11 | 207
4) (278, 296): -0.23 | 228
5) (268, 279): 0.11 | 161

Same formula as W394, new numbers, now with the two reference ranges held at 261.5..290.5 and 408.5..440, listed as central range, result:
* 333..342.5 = 0.09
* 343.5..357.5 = -0.15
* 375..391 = 0.24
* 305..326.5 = 0.08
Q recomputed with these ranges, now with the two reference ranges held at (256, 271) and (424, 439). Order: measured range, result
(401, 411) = -0.06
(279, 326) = -0.18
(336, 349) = -0.12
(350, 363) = -0.19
